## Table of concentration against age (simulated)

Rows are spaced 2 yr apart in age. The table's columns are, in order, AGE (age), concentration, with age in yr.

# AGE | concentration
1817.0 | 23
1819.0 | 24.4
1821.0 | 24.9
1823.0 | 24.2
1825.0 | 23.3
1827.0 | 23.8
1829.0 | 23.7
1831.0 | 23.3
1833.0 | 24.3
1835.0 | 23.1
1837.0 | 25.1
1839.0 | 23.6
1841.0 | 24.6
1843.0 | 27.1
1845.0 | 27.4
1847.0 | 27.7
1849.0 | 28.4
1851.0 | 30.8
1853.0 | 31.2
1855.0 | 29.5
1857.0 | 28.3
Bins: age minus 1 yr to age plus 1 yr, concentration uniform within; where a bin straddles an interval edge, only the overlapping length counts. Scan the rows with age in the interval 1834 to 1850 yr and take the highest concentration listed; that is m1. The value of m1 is 28.4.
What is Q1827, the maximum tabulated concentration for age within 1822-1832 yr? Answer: 24.2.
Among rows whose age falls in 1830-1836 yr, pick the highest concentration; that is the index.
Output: 24.3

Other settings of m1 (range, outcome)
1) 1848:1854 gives 31.2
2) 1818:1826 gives 24.9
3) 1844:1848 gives 27.7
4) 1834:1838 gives 25.1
